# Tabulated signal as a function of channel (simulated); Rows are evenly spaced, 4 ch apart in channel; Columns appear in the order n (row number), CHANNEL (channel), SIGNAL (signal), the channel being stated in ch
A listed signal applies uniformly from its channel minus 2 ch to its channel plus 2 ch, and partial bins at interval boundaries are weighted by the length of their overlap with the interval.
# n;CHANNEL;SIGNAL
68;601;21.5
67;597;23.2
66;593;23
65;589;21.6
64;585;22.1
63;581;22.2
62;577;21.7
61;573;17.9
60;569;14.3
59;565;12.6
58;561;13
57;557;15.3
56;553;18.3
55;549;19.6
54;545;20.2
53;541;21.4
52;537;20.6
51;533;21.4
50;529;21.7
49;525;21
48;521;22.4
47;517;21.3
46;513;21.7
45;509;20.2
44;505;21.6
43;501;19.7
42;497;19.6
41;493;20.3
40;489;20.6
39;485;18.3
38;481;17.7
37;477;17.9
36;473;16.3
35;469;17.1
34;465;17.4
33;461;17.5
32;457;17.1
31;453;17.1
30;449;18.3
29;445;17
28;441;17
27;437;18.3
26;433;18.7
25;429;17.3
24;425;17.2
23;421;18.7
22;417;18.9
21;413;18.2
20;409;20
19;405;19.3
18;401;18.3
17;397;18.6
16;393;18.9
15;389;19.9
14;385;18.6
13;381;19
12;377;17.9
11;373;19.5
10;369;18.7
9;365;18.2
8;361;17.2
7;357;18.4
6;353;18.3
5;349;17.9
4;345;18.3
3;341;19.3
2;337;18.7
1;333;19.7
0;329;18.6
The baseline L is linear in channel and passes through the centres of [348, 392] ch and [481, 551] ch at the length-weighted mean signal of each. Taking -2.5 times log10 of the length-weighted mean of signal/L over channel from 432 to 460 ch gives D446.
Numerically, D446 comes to 0.12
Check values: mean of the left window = 18.5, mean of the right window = 20.6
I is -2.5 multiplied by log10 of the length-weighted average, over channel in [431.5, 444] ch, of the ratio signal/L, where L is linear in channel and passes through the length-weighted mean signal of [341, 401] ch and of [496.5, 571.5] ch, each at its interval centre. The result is 0.06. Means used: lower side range 18.5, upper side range 19.2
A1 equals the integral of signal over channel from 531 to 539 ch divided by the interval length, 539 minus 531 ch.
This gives 21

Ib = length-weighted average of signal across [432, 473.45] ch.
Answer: 17.4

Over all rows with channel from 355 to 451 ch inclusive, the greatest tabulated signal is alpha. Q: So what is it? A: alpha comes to 20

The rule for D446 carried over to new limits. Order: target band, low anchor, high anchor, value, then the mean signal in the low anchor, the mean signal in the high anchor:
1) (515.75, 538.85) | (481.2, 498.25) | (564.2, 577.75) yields -0.18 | 19.5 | 16.5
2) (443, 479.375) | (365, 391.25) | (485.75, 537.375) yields 0.16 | 18.9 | 20.9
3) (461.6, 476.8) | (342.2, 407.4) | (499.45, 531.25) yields 0.19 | 18.6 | 21.2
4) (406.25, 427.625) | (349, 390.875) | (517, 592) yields 0.01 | 18.5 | 19.4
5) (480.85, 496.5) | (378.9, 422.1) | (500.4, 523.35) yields 0.07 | 18.9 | 21.2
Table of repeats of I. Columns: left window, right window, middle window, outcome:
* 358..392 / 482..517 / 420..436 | 0.08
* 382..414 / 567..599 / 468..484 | 0.14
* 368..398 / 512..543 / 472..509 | 0.08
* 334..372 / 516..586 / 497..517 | -0.09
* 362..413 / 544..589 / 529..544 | -0.16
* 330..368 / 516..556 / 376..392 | 0.00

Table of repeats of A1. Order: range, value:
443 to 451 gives 17.6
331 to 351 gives 18.8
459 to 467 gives 17.4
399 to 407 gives 18.8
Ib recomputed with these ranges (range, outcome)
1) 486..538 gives 20.9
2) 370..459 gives 18.4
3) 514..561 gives 20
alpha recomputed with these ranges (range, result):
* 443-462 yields 18.3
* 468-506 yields 21.6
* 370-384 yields 19.5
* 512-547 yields 22.4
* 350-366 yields 18.4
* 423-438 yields 18.7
